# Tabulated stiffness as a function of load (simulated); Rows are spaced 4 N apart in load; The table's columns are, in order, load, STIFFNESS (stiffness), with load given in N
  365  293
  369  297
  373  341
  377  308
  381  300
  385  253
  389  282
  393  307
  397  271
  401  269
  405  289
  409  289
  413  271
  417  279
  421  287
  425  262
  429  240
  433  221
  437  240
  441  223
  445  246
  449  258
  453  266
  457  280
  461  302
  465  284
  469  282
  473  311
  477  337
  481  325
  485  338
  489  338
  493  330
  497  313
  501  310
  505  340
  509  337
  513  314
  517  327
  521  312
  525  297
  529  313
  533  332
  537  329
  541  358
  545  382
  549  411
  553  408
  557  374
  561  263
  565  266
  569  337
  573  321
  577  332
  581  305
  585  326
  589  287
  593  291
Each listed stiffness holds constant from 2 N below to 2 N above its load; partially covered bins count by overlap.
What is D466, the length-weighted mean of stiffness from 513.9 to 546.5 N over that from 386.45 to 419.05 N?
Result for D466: 1.17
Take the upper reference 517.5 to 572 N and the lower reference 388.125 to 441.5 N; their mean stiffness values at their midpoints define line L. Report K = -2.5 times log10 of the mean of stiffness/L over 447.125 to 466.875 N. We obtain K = 0.05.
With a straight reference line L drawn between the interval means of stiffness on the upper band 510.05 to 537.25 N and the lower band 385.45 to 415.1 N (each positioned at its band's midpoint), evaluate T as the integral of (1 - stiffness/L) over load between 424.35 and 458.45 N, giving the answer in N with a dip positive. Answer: 5.34 N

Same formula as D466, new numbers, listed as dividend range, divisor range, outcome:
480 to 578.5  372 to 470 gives 1.22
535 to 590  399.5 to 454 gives 1.30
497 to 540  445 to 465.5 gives 1.17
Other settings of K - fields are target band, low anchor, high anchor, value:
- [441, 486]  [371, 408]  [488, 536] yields 0.07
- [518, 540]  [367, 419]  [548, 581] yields 0.02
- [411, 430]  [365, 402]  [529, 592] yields 0.12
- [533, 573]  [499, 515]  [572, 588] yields -0.08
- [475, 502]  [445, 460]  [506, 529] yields -0.11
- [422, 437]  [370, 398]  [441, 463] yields 0.13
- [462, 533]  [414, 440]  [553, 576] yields -0.11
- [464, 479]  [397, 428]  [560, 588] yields -0.06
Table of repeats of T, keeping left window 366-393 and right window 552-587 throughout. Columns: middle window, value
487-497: -0.5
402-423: 1.4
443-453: 1.7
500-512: -0.6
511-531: 0.3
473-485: -0.7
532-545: -1.1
